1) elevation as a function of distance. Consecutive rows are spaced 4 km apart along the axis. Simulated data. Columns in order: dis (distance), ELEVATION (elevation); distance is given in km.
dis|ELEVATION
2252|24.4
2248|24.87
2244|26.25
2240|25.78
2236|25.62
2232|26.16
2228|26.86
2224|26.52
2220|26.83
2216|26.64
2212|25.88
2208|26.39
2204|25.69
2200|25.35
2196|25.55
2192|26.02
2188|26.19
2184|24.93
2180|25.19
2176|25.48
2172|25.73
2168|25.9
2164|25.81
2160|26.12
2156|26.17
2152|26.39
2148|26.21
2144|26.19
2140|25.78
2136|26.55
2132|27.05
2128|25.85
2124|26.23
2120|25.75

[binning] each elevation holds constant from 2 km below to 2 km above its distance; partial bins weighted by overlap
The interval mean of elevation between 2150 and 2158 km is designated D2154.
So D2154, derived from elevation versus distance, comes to 26.3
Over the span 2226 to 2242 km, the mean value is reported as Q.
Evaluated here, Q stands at 26.1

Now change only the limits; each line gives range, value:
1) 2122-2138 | 26.4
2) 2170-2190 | 25.5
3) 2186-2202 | 25.8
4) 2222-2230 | 26.7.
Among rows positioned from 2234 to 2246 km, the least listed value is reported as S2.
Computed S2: 25.62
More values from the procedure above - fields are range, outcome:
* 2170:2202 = 24.93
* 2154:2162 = 26.12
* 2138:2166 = 25.78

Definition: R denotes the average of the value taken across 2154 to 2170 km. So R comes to 26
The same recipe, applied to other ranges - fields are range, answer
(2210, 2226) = 26.5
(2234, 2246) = 25.9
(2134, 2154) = 26.2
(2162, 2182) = 25.6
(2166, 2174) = 25.8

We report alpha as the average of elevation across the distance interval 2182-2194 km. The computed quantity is 25.7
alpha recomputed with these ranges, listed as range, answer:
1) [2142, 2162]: 26.2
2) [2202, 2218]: 26.1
